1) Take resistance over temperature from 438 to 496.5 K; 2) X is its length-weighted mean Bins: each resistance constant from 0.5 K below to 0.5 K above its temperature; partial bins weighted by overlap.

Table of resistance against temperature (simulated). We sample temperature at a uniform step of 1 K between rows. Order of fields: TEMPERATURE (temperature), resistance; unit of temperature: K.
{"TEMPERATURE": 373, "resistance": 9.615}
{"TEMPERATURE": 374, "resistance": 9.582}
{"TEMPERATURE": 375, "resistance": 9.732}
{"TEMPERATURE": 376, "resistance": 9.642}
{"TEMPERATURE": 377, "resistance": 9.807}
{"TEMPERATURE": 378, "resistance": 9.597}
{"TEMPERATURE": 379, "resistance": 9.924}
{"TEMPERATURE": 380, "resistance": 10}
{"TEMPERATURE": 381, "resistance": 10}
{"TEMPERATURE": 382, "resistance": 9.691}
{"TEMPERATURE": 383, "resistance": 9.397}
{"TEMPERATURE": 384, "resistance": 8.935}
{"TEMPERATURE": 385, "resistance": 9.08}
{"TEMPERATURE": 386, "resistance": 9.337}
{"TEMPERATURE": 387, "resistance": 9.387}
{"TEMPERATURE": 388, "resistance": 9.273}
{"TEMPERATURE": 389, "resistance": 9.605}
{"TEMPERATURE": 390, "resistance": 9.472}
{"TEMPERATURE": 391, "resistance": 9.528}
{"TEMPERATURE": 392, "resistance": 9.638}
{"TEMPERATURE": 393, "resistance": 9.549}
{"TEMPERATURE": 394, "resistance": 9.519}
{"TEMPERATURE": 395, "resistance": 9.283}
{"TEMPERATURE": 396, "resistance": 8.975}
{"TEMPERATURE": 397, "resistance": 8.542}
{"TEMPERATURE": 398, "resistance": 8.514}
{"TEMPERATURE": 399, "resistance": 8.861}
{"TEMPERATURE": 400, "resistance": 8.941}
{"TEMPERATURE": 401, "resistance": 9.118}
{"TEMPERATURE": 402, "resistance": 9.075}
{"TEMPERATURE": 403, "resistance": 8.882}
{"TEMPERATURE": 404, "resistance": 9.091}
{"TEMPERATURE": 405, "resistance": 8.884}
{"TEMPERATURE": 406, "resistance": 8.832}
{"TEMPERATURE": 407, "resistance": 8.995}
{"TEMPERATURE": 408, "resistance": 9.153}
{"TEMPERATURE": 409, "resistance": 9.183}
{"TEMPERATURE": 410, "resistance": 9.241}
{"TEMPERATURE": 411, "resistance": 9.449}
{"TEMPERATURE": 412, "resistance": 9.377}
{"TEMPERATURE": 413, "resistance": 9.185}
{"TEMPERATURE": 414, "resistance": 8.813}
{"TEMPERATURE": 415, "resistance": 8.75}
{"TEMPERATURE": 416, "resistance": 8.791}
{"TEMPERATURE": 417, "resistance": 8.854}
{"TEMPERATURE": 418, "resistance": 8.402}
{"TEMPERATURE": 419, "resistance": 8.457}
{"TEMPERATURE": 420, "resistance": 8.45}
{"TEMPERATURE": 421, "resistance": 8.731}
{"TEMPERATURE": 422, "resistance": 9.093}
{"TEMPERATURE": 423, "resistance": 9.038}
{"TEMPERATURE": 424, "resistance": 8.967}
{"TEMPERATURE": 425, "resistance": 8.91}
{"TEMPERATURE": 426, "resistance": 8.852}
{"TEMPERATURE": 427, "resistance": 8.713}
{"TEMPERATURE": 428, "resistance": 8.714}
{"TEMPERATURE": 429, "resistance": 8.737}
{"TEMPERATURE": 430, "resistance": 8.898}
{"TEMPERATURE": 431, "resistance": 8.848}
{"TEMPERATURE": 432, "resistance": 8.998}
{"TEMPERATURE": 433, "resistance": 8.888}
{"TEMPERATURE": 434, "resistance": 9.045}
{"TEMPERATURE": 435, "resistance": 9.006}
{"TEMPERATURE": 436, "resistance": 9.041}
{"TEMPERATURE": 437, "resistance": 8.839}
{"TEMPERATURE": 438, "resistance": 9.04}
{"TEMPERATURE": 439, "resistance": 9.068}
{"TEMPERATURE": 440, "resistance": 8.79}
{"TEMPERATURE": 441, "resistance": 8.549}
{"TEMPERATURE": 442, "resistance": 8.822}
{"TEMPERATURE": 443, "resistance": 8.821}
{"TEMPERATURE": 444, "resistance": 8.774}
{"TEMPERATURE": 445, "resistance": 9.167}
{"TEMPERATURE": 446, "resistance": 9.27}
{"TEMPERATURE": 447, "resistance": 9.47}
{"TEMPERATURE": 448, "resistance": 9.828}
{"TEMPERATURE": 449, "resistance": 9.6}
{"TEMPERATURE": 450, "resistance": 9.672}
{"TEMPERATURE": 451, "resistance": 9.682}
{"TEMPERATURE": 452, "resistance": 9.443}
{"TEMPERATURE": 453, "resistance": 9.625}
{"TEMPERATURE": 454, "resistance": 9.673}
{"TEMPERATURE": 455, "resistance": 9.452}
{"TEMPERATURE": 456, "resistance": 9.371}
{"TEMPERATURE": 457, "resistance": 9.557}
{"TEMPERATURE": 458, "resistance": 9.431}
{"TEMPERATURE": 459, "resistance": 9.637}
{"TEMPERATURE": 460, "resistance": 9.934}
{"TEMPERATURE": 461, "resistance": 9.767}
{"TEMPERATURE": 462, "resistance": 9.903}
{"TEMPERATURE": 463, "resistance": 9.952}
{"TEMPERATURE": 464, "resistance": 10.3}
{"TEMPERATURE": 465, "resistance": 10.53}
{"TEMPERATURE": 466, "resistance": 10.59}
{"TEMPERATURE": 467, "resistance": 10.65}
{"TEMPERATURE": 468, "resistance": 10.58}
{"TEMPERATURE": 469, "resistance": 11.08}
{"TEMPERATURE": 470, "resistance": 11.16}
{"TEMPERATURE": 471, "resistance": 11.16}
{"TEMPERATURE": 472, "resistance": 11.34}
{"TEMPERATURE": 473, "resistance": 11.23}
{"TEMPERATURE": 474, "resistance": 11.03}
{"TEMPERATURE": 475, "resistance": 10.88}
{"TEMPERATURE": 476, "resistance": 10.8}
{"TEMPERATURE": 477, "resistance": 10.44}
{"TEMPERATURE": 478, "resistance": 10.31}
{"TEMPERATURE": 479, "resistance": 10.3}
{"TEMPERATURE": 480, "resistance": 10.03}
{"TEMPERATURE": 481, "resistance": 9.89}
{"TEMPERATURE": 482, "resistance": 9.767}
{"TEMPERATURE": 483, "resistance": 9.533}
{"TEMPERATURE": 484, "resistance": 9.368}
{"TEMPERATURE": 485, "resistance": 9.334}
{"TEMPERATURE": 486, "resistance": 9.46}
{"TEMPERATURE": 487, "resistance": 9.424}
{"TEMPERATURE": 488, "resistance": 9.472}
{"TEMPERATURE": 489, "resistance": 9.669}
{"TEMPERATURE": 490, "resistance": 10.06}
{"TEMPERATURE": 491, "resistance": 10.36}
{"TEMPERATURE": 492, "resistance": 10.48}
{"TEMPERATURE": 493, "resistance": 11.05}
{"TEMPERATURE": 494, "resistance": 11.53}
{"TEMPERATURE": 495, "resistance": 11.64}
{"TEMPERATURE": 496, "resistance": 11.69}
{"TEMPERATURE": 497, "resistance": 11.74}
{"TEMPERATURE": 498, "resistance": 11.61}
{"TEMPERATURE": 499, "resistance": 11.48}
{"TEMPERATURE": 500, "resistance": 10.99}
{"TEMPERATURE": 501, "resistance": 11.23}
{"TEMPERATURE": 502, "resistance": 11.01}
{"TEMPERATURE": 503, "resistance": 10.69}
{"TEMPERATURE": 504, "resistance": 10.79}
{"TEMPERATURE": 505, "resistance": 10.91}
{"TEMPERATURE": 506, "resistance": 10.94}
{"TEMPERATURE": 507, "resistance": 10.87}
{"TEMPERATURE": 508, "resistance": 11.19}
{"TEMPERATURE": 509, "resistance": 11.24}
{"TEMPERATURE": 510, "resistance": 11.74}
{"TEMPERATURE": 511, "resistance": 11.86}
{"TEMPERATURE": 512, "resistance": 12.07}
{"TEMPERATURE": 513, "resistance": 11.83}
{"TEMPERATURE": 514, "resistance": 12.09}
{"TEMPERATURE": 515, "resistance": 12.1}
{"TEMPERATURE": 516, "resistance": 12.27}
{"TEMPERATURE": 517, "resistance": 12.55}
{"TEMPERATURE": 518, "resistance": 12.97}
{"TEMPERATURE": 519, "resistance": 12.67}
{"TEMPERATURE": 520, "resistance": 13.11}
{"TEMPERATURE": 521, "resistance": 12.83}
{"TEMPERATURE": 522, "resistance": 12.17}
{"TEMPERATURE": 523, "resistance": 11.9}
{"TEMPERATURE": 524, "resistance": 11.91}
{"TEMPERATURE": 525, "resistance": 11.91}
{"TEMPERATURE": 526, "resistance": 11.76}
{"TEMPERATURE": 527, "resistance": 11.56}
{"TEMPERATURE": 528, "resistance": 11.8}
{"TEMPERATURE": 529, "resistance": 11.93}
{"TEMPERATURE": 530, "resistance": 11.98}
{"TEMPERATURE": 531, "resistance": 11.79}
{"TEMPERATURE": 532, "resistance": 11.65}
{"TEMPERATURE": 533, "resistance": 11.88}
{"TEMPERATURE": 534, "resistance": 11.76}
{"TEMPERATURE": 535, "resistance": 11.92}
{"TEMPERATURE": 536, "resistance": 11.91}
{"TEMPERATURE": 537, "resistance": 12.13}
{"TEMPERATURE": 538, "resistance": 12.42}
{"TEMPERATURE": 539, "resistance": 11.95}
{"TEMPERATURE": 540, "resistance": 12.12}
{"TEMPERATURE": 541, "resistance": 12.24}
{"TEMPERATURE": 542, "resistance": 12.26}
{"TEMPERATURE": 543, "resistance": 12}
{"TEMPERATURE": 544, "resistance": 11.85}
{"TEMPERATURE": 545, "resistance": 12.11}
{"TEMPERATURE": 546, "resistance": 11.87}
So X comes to 10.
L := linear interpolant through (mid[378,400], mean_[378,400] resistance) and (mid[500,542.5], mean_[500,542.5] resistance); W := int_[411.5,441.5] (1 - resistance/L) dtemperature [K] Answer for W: 3.6 K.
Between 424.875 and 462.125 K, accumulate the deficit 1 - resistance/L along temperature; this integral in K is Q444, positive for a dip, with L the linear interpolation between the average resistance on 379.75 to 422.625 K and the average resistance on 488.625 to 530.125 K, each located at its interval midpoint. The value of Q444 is 3.25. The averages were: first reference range 9.12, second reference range 11.6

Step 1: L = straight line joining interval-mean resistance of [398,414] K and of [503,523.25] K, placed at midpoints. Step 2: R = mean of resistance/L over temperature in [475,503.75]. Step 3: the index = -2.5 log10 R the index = 0.077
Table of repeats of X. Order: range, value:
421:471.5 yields 9.45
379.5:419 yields 9.16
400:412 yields 9.09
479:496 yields 10.1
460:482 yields 10.5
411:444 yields 8.87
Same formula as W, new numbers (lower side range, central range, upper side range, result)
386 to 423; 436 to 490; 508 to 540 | 3.52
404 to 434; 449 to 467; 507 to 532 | 0.54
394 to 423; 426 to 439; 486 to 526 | 0.88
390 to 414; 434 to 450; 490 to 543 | 1.51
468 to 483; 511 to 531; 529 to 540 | -0.89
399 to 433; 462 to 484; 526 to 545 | -0.31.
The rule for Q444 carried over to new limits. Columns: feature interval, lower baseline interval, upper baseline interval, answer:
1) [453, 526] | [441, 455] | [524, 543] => -1.7 K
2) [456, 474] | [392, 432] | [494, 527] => 0.1 K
